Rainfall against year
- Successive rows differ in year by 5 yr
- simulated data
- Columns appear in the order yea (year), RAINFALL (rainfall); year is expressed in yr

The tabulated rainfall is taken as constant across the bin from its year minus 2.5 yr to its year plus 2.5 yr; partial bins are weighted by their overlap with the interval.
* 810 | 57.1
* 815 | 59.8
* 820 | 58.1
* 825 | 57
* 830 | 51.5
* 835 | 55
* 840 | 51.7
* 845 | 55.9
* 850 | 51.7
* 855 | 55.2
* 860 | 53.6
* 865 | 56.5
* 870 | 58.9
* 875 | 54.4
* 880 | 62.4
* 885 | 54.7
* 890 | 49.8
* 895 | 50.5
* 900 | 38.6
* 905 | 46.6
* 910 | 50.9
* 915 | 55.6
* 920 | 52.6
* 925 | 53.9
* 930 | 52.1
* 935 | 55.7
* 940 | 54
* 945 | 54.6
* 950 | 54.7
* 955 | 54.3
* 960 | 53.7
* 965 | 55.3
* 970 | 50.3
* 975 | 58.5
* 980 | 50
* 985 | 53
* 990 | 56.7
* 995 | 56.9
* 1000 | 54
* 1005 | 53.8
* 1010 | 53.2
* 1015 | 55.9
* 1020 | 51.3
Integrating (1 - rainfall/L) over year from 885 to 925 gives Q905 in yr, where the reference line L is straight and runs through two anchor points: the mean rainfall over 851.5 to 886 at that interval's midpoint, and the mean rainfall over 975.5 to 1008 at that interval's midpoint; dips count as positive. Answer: 4.3 yr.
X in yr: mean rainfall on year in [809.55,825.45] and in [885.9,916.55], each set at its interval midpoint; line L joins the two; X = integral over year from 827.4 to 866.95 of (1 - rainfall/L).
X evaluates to 0.70 yr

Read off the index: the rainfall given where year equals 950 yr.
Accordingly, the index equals 54.7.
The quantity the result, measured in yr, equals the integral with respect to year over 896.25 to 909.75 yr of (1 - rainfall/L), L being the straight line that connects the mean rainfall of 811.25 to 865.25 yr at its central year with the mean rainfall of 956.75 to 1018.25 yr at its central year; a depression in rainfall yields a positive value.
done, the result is 2.5 yr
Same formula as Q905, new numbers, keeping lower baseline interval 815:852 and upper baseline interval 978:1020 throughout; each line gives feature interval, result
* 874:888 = -0.67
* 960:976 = 0.01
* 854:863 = 0.05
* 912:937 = 0.24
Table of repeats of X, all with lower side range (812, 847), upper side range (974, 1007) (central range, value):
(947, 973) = 0.46 yr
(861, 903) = 1.59 yr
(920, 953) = 0.51 yr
